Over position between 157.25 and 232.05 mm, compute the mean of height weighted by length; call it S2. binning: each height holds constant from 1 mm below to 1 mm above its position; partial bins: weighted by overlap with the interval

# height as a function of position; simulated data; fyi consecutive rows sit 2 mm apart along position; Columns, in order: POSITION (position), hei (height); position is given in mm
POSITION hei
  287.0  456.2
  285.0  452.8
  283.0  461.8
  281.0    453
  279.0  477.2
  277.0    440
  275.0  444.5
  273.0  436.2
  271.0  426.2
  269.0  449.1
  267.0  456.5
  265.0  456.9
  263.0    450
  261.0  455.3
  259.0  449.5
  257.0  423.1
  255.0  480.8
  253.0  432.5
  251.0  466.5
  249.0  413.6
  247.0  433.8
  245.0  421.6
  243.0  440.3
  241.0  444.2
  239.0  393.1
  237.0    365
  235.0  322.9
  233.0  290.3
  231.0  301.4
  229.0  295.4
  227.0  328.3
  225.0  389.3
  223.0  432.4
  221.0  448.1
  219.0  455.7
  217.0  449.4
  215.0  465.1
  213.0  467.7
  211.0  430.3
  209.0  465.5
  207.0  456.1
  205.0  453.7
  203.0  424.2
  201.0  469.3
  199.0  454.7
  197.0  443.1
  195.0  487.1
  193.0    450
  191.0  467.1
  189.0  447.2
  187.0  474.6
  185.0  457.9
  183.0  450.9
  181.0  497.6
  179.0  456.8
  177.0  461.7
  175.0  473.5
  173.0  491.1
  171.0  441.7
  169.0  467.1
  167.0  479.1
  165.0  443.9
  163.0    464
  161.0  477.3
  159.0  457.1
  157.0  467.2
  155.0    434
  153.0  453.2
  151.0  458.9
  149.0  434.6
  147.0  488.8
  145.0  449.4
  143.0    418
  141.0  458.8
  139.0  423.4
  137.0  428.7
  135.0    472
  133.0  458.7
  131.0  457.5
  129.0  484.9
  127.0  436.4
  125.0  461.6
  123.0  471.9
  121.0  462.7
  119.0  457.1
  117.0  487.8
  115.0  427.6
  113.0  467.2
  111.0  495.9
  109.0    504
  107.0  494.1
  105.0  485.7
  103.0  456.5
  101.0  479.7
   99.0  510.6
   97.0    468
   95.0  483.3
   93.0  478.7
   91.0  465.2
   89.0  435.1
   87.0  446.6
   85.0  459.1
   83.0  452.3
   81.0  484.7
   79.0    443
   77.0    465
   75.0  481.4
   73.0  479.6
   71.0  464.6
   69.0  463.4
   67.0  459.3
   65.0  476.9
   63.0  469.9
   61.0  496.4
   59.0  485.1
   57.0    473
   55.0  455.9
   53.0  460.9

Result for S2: 445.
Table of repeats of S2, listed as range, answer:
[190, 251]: 419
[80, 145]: 465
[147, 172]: 458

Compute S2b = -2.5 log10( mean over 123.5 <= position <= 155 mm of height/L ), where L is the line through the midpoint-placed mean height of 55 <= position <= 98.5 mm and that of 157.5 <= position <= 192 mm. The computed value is 0.03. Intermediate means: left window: 468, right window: 465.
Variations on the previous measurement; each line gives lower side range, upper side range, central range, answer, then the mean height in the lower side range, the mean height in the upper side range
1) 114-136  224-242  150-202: -0.14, 462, 348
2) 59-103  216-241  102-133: -0.06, 470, 375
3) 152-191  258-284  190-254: 0.09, 463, 450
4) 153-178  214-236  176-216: -0.10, 463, 380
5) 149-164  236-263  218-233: 0.18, 457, 433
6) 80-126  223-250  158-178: -0.10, 471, 374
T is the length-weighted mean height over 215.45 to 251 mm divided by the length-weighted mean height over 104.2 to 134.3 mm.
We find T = 0.84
